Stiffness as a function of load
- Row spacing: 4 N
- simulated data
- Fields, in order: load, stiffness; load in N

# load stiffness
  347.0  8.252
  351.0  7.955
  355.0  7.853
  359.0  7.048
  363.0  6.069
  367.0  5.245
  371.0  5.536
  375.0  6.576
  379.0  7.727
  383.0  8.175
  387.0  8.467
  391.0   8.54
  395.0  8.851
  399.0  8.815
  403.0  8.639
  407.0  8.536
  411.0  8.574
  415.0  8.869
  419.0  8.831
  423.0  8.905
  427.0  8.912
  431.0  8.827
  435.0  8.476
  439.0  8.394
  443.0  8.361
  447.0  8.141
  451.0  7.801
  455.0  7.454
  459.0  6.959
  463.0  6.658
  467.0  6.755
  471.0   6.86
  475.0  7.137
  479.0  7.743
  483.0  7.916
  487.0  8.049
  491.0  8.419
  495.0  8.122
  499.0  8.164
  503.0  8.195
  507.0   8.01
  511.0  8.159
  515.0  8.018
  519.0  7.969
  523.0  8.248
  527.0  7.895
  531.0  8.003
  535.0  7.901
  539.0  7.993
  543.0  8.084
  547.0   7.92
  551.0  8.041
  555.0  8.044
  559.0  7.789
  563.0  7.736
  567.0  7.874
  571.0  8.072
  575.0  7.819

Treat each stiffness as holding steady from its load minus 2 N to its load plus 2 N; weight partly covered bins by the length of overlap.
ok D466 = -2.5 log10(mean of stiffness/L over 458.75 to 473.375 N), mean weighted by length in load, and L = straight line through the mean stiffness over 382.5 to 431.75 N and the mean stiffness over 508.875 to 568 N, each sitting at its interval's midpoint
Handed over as 0.23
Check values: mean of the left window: 8.7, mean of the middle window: 6.8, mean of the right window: 7.98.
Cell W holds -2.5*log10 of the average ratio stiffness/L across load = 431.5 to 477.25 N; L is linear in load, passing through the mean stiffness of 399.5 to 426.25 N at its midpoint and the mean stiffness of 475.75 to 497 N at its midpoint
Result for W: 0.10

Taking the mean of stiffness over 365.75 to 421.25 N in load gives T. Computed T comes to 8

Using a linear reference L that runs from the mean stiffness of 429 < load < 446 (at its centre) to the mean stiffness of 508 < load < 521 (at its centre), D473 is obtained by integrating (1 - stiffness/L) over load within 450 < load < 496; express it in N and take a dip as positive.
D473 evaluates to 4.5 N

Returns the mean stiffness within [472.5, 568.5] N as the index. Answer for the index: 7.97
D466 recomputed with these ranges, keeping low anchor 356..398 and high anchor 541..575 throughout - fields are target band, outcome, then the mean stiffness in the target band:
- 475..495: -0.04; 7.95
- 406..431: -0.18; 8.79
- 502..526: -0.04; 8.09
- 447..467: 0.04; 7.26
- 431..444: -0.13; 8.48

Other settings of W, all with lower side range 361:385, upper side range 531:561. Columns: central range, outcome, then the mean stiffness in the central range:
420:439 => -0.24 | 8.74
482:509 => -0.08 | 8.13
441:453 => -0.13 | 8.1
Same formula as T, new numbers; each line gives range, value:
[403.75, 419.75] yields 8.69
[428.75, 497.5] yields 7.78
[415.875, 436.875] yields 8.8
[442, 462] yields 7.66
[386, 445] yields 8.67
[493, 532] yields 8.08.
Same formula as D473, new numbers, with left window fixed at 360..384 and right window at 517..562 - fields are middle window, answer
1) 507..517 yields -0.43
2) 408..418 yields -2.69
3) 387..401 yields -4.17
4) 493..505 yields -0.84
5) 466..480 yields 0.56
